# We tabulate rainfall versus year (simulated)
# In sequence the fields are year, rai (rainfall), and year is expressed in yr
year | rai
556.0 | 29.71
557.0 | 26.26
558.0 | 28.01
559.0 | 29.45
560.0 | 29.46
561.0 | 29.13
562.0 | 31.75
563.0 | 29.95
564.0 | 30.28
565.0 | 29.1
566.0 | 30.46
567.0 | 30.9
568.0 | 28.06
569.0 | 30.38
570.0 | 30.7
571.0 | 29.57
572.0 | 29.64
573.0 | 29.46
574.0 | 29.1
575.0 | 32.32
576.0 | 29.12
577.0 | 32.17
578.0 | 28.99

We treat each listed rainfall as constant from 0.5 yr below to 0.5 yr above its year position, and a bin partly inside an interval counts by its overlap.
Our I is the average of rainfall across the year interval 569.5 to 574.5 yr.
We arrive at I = 29.7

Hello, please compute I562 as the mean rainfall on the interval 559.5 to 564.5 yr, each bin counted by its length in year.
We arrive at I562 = 30.1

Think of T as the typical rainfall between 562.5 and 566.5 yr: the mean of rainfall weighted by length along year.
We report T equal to 29.9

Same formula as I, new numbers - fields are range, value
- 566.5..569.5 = 29.8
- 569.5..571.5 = 30.1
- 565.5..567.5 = 30.7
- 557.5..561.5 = 29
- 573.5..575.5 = 30.7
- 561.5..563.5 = 30.9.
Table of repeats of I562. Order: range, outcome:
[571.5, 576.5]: 29.9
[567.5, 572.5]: 29.7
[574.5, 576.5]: 30.7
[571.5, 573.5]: 29.6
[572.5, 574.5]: 29.3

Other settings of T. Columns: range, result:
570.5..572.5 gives 29.6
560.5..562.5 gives 30.4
